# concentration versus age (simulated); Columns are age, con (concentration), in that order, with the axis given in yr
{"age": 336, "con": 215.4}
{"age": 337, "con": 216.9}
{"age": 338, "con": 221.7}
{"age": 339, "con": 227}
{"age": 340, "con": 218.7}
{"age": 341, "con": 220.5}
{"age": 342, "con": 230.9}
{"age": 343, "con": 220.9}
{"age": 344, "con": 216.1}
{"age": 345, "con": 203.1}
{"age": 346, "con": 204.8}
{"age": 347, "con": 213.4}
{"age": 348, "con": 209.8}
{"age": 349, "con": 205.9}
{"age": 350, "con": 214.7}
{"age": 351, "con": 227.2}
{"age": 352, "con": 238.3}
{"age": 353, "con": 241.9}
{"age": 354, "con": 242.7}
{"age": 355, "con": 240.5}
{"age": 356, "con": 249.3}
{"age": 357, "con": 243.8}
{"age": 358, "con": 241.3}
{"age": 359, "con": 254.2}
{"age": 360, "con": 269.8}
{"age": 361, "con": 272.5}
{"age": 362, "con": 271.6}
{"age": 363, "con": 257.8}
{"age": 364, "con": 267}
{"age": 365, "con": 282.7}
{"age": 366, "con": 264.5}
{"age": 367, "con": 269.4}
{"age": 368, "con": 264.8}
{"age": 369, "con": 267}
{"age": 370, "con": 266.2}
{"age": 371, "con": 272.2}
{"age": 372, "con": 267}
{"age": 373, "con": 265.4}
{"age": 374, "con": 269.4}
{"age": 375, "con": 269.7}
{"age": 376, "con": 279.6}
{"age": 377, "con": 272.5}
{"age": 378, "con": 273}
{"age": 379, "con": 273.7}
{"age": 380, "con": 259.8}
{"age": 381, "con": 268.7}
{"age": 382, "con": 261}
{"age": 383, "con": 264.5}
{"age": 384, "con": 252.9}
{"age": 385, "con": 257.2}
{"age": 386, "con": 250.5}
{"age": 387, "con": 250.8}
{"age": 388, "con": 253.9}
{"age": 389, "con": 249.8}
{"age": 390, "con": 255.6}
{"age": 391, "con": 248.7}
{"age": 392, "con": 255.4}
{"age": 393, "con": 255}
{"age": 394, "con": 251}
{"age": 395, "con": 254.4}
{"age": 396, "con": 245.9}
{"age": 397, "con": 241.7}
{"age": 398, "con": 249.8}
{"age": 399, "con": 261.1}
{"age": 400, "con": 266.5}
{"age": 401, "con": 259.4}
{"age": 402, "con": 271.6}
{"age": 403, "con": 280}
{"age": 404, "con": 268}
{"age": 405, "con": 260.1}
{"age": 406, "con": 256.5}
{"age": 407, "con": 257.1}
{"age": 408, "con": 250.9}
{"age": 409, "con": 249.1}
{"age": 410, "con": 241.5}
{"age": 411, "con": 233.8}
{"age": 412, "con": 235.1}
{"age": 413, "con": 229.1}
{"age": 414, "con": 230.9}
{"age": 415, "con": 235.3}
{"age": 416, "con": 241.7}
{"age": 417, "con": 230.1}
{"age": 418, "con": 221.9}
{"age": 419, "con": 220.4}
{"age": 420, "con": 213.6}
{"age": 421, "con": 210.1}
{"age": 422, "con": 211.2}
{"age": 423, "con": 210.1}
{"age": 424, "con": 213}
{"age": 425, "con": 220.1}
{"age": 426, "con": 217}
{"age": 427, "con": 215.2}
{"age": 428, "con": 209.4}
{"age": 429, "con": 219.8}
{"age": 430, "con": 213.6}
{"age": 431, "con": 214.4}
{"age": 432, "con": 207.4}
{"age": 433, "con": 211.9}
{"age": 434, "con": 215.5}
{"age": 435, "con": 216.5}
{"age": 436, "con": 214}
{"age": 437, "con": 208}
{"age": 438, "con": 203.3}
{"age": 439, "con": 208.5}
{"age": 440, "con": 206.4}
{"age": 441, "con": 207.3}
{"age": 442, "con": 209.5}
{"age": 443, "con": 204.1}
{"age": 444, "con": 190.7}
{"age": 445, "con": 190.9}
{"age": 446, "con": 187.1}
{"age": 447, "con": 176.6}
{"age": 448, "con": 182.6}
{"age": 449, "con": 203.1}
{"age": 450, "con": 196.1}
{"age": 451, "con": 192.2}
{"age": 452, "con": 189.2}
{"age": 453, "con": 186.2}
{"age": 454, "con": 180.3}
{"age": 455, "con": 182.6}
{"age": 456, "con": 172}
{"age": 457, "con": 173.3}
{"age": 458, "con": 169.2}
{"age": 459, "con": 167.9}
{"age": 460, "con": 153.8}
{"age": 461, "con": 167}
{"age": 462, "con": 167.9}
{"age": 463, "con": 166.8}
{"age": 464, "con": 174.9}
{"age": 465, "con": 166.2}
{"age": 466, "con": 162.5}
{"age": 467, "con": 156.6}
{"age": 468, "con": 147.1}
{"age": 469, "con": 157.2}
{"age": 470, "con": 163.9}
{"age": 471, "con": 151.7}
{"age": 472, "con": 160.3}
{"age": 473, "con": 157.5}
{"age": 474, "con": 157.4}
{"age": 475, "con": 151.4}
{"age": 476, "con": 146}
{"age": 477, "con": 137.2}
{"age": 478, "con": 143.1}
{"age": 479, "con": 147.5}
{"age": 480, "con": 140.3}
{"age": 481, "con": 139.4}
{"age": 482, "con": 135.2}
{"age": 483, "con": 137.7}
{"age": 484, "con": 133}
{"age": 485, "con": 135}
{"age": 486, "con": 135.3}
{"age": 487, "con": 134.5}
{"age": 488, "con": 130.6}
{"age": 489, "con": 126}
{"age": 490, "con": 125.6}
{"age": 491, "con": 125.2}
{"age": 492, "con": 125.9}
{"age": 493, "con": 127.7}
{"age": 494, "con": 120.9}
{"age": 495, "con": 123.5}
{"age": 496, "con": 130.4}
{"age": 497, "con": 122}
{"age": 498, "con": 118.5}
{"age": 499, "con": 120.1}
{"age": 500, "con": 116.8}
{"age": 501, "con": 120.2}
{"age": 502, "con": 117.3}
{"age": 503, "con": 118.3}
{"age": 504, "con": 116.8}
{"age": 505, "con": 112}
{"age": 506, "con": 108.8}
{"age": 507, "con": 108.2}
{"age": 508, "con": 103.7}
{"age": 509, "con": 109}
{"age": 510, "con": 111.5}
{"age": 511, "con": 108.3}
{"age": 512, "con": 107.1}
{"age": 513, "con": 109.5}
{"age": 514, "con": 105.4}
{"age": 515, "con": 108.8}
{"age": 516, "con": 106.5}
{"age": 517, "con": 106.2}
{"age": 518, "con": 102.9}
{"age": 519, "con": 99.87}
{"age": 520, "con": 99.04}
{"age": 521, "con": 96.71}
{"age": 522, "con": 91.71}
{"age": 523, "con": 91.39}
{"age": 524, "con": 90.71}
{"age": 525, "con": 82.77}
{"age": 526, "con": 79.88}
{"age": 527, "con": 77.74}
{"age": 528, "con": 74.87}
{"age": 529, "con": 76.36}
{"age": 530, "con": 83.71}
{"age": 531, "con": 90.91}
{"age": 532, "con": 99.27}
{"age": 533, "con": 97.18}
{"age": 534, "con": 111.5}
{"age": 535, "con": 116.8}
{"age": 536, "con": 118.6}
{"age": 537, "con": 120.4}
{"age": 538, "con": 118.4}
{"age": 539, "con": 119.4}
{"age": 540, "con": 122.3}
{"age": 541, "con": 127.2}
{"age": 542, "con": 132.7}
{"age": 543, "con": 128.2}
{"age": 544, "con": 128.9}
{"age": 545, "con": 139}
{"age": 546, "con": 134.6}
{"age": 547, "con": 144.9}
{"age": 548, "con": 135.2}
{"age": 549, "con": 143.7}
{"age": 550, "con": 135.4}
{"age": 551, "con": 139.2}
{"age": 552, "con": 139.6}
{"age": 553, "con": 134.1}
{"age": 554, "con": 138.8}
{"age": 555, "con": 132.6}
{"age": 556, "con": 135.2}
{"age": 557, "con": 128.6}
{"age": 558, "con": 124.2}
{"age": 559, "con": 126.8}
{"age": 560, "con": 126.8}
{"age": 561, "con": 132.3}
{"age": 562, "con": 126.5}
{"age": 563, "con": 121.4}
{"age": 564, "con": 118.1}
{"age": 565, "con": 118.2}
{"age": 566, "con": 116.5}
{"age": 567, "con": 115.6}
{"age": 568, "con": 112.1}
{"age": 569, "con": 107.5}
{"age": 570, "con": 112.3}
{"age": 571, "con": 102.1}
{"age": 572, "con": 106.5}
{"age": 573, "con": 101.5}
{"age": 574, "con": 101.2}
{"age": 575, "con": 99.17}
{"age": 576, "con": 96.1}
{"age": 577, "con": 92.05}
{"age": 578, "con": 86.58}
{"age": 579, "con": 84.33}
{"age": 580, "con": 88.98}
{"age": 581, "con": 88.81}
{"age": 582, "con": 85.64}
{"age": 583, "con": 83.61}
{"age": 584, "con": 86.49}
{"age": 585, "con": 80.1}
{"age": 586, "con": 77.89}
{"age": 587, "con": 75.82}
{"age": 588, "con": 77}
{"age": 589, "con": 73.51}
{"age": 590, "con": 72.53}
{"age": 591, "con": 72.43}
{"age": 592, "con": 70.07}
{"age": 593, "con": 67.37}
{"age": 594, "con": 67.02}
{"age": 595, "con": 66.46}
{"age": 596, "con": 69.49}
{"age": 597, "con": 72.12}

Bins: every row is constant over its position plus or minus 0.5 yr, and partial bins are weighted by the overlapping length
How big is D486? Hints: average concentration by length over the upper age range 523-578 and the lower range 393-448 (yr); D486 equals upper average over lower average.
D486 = 0.5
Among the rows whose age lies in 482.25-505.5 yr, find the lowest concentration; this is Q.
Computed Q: 112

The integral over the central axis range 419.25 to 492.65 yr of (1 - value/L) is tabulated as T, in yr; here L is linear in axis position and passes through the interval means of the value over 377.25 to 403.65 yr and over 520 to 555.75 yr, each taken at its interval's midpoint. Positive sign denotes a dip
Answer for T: 7.2 yr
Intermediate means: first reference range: 258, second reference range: 114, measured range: 176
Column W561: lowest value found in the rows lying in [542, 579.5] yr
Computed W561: 84.33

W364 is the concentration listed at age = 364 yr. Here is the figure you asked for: 267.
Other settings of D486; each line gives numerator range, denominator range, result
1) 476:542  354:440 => 0.46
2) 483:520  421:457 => 0.58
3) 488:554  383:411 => 0.45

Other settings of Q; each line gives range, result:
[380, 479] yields 137.2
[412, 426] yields 210.1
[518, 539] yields 74.87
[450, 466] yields 153.8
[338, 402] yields 203.1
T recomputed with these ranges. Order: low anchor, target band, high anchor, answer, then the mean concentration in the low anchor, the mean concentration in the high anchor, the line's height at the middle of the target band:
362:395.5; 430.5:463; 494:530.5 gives -1.68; 263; 105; 182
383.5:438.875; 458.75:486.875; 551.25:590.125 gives 5.23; 236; 106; 186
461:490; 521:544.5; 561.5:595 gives 2.73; 149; 93.1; 118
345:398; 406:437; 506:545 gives -2.83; 253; 105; 205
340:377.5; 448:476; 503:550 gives -1.16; 247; 109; 162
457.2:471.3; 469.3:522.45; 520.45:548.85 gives 5.59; 163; 109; 138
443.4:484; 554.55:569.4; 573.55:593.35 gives -3.79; 165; 83.1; 97.8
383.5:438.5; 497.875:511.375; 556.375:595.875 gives 3.78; 237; 97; 158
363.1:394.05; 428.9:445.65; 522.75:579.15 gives 0.37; 263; 114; 213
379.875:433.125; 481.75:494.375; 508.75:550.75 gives 1.95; 241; 109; 154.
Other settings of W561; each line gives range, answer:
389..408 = 241.7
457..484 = 133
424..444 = 190.7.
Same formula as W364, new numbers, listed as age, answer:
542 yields 132.7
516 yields 106.5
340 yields 218.7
